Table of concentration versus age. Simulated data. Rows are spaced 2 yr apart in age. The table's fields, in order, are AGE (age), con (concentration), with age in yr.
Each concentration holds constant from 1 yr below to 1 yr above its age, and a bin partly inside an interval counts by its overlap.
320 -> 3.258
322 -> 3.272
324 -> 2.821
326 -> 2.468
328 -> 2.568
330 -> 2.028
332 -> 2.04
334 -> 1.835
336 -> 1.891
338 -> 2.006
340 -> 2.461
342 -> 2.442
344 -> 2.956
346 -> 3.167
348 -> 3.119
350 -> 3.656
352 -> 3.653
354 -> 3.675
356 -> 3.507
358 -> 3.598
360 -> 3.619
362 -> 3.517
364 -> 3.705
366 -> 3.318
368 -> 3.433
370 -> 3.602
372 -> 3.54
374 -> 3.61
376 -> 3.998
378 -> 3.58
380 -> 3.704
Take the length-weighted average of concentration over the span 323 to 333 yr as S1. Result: 2.39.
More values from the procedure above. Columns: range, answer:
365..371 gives 3.45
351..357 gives 3.61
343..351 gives 3.22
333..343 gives 2.13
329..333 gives 2.03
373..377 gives 3.8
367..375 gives 3.55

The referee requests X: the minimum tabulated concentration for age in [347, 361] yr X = 3.119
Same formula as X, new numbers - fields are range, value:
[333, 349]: 1.835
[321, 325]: 2.821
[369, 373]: 3.54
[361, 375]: 3.318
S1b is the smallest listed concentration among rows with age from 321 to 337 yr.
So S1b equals 1.835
